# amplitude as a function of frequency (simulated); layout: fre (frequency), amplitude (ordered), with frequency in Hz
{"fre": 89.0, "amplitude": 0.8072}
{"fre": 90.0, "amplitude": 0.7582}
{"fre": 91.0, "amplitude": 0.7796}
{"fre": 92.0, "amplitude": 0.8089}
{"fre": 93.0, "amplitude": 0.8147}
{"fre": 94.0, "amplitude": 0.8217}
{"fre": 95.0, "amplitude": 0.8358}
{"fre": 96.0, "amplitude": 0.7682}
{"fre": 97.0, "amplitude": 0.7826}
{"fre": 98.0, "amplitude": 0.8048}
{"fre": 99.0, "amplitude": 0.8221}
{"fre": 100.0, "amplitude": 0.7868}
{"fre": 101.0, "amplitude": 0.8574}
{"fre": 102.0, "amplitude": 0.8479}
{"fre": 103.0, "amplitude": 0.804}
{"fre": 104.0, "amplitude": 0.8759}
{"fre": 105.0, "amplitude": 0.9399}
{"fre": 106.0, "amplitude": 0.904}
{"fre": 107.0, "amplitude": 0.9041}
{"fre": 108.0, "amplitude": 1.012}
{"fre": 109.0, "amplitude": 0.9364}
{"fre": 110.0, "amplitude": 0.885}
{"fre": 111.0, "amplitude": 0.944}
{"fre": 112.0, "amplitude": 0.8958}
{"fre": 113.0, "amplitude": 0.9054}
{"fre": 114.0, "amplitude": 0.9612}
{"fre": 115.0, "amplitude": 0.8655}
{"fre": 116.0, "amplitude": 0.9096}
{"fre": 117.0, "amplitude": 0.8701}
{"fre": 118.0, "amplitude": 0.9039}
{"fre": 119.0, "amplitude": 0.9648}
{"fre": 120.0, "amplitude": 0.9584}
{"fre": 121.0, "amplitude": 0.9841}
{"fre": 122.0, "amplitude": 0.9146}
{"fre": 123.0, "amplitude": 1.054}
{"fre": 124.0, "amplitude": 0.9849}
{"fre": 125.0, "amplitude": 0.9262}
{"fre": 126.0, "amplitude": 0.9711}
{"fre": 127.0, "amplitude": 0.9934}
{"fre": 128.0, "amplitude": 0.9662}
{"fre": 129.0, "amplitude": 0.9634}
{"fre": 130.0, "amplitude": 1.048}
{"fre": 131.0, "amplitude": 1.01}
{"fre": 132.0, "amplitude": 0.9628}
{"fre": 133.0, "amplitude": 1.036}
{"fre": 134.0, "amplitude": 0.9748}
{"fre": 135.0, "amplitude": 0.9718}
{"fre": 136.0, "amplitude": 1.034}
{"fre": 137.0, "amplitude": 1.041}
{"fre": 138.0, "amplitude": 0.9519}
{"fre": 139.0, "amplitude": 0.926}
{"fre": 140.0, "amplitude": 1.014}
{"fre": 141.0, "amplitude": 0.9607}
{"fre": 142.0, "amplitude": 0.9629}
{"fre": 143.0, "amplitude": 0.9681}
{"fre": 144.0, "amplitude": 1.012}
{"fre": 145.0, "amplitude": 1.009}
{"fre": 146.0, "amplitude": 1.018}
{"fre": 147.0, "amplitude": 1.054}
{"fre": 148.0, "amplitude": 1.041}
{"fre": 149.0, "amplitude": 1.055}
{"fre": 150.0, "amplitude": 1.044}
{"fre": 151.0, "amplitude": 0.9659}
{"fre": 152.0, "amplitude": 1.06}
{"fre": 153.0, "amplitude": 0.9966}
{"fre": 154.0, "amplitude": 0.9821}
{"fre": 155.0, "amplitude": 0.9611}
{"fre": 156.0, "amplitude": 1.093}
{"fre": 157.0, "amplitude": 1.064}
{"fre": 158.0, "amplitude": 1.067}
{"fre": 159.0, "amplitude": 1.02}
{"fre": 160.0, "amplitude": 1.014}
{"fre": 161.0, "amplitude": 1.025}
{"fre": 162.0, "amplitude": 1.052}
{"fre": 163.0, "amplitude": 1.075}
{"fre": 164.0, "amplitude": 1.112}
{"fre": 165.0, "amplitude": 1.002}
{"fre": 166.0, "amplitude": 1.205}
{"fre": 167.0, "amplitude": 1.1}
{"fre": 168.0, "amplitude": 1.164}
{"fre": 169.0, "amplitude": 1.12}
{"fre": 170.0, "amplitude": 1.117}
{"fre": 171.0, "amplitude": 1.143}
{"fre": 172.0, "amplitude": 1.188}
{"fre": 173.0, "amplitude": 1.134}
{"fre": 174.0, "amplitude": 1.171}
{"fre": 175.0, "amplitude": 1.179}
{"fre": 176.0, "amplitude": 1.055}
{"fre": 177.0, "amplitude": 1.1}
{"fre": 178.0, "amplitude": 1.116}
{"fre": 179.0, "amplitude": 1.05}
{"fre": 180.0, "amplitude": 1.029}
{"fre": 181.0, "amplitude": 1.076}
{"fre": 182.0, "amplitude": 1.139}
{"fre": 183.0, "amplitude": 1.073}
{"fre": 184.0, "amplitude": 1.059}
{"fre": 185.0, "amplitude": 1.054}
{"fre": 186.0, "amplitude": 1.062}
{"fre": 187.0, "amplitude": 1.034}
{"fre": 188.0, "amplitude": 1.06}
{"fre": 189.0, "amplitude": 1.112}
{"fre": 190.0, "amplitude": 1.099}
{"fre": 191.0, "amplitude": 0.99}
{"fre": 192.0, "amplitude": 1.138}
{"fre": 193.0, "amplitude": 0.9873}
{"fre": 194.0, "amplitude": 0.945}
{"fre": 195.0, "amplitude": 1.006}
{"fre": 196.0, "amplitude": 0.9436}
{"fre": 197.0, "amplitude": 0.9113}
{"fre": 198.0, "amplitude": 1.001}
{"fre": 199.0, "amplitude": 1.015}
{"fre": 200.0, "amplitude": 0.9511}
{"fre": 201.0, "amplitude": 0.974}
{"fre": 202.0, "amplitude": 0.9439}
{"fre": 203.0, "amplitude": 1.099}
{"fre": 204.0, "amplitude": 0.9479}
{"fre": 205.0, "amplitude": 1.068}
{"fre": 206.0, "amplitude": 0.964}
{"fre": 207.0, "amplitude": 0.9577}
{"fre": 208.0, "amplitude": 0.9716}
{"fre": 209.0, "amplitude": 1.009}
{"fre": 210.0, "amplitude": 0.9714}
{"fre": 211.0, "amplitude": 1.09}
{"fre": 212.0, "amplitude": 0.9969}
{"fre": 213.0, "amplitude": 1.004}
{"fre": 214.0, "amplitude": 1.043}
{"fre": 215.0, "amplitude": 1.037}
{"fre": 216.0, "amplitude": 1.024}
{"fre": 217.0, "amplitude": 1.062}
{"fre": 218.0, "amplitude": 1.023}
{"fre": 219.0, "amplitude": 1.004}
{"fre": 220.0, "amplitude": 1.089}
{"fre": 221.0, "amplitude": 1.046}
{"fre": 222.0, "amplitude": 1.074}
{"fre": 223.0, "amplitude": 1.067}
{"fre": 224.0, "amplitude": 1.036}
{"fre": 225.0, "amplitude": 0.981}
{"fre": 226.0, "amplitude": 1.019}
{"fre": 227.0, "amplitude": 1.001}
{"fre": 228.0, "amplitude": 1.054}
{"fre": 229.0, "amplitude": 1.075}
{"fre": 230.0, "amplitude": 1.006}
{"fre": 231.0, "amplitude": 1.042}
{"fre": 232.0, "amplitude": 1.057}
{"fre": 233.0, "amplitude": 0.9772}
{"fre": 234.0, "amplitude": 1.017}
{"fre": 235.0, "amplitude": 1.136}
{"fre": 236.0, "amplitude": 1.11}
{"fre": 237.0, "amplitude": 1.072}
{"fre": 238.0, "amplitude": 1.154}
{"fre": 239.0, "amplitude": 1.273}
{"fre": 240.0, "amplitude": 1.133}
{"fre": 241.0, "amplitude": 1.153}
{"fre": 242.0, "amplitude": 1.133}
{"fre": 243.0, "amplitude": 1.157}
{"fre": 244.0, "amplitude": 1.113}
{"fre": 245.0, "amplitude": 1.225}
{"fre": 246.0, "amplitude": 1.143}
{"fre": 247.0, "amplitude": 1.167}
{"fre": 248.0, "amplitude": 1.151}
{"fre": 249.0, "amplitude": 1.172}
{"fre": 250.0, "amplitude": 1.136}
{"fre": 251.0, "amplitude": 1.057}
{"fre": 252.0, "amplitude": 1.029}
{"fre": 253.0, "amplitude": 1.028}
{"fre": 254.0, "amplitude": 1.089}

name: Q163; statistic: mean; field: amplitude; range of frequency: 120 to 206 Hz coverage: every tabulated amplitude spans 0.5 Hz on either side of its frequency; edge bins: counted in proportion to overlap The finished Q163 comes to 1.03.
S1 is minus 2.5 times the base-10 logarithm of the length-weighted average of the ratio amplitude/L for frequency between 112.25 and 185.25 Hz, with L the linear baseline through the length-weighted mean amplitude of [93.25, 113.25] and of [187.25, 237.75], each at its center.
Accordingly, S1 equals -0.10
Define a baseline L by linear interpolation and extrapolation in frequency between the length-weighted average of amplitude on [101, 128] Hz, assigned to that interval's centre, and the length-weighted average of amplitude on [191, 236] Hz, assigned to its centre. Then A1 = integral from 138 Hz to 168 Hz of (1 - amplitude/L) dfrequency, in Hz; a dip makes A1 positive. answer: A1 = -2.1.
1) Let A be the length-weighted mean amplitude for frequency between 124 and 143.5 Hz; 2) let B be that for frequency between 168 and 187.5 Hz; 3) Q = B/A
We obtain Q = 1.12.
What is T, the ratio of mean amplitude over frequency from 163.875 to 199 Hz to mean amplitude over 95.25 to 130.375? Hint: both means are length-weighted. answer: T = 1.18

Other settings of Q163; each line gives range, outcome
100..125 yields 0.918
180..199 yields 1.04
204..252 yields 1.07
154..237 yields 1.05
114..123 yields 0.931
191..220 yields 1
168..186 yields 1.11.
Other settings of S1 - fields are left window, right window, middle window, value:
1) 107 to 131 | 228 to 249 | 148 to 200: -0.04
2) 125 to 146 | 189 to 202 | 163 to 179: -0.13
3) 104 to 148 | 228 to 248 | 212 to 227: 0.06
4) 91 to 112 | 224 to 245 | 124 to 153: -0.09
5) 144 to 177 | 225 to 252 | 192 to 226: 0.08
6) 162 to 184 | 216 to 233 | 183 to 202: 0.07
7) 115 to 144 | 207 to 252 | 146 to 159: -0.04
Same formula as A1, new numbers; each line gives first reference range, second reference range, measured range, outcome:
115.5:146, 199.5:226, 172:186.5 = -1.4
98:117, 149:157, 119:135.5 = -0.6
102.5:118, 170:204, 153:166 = -0.5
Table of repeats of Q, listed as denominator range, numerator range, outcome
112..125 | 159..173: 1.17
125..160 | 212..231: 1.03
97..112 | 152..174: 1.23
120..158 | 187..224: 1.02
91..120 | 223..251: 1.26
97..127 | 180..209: 1.12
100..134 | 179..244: 1.11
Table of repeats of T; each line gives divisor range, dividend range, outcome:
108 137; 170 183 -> 1.16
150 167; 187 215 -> 0.96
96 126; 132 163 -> 1.12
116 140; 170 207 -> 1.08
